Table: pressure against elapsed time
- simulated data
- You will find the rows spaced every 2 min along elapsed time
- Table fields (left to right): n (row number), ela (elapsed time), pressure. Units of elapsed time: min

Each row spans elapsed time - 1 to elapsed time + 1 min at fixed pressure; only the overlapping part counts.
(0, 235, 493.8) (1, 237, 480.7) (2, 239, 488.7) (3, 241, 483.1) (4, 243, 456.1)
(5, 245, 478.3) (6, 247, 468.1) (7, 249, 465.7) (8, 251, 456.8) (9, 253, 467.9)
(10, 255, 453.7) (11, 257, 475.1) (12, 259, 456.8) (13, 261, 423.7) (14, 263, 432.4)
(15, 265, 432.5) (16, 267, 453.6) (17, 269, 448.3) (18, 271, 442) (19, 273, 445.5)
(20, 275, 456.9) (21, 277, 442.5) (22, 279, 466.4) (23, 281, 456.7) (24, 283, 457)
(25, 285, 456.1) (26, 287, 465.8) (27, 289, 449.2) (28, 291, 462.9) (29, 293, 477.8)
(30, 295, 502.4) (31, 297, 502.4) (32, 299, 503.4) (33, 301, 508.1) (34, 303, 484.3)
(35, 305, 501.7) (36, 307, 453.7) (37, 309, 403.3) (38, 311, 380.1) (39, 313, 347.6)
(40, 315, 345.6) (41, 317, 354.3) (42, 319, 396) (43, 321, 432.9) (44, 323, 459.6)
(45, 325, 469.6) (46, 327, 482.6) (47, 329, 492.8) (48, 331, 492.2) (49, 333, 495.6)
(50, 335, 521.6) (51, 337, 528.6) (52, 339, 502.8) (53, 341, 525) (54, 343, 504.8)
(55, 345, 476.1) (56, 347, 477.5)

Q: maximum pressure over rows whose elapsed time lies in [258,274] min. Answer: 456.8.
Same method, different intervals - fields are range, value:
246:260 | 475.1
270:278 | 456.9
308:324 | 459.6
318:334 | 495.6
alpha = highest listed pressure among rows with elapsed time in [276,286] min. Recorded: 466.4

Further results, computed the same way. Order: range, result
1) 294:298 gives 502.4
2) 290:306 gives 508.1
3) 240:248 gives 483.1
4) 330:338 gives 528.6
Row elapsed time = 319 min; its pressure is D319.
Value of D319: 396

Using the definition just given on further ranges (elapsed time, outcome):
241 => 483.1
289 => 449.2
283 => 457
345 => 476.1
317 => 354.3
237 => 480.7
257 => 475.1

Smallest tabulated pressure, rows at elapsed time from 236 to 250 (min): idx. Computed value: 456.1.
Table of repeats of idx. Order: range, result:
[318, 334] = 396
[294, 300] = 502.4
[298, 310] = 403.3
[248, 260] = 453.7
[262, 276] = 432.4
